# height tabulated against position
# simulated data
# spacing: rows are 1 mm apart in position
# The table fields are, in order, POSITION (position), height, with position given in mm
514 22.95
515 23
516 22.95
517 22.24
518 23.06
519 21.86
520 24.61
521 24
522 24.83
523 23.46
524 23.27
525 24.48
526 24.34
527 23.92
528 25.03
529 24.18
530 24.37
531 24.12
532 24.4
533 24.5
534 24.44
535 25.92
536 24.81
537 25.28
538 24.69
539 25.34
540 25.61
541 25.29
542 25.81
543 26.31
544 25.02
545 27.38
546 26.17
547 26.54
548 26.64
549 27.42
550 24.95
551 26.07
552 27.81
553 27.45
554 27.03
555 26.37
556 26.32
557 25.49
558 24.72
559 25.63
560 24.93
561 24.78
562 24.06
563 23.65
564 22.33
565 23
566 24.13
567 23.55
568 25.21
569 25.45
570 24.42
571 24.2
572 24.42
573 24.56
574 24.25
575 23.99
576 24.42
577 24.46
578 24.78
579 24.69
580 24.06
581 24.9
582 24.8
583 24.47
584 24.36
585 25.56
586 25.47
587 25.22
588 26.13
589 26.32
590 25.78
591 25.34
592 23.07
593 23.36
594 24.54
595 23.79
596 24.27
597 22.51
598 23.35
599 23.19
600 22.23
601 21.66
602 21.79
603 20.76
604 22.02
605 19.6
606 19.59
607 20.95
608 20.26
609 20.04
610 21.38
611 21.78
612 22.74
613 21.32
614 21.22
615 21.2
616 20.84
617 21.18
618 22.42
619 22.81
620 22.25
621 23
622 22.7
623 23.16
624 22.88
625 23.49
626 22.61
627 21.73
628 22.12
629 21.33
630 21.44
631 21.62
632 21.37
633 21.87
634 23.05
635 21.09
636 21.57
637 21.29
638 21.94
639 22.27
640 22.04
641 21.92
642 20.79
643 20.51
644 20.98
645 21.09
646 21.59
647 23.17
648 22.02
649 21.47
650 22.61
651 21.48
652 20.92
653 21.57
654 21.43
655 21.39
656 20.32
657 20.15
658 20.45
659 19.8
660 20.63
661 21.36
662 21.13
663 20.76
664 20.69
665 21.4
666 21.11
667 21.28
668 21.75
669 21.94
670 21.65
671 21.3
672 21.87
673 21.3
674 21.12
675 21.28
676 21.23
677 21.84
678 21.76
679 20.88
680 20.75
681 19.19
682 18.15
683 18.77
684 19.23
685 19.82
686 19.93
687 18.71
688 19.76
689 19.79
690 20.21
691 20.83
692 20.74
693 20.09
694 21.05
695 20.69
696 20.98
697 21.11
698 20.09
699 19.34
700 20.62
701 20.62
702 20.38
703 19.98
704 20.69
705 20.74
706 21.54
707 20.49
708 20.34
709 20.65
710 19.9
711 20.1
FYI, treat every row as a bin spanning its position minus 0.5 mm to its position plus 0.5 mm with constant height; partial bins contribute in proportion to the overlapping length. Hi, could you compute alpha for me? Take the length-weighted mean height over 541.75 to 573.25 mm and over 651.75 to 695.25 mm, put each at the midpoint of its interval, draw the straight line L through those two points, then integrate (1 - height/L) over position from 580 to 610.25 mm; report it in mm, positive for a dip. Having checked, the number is 0.8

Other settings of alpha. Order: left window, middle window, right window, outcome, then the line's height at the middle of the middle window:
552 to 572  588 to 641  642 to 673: 1.5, 22.9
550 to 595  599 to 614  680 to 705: 1.5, 23.5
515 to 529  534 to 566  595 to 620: -3.5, 23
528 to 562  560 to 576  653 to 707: 0.4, 24.8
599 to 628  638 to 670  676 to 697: -0.6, 20.9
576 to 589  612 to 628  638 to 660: 0.5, 22.9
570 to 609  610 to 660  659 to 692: 0.8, 22.1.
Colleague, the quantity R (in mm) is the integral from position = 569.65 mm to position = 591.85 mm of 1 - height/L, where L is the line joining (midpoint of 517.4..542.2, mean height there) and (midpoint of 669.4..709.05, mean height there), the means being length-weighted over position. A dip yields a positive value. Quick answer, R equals -1.6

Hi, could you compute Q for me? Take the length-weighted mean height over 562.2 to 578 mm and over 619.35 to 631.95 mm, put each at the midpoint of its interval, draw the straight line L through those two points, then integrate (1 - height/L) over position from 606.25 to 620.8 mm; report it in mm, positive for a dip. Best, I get 0.8 mm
